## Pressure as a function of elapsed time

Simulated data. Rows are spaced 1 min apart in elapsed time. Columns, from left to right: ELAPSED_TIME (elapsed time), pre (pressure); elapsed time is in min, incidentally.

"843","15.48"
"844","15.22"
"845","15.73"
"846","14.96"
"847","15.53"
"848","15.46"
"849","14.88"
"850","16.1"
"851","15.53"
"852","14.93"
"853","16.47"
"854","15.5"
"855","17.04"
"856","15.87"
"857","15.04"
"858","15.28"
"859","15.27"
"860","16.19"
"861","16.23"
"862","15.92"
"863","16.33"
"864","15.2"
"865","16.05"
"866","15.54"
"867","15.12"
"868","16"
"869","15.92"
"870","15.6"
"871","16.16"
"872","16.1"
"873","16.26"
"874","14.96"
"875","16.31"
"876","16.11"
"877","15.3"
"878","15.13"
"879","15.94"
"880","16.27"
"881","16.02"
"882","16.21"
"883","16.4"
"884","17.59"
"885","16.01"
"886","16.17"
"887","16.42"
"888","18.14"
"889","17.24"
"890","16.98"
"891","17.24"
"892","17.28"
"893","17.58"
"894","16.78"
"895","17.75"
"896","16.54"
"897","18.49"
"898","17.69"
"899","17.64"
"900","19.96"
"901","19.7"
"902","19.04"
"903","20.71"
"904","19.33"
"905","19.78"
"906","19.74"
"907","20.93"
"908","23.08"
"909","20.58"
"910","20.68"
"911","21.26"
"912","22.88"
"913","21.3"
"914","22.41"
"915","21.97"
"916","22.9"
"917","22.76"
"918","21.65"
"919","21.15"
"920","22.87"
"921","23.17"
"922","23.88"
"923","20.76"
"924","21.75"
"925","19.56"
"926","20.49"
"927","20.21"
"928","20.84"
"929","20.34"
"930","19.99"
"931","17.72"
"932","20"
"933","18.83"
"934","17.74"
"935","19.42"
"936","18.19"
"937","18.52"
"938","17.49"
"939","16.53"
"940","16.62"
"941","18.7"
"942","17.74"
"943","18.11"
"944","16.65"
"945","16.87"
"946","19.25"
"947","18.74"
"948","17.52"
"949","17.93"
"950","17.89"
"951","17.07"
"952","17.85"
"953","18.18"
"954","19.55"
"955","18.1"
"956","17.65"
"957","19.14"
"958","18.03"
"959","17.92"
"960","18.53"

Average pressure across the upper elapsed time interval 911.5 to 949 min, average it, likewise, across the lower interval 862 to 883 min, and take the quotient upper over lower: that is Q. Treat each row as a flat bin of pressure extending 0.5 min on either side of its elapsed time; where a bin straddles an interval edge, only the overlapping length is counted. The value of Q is 1.25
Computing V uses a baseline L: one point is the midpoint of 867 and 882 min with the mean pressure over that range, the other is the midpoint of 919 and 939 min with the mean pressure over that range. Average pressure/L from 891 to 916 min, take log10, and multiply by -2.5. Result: -0.09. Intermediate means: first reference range 15.8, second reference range 20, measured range 19.7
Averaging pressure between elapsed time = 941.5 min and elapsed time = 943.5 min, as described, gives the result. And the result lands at 17.9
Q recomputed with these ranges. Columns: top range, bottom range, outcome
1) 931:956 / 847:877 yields 1.15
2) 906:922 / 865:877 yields 1.39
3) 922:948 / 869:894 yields 1.15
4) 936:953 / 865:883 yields 1.12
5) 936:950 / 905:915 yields 0.83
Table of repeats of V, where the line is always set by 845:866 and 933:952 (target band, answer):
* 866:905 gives -0.03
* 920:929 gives -0.22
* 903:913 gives -0.23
